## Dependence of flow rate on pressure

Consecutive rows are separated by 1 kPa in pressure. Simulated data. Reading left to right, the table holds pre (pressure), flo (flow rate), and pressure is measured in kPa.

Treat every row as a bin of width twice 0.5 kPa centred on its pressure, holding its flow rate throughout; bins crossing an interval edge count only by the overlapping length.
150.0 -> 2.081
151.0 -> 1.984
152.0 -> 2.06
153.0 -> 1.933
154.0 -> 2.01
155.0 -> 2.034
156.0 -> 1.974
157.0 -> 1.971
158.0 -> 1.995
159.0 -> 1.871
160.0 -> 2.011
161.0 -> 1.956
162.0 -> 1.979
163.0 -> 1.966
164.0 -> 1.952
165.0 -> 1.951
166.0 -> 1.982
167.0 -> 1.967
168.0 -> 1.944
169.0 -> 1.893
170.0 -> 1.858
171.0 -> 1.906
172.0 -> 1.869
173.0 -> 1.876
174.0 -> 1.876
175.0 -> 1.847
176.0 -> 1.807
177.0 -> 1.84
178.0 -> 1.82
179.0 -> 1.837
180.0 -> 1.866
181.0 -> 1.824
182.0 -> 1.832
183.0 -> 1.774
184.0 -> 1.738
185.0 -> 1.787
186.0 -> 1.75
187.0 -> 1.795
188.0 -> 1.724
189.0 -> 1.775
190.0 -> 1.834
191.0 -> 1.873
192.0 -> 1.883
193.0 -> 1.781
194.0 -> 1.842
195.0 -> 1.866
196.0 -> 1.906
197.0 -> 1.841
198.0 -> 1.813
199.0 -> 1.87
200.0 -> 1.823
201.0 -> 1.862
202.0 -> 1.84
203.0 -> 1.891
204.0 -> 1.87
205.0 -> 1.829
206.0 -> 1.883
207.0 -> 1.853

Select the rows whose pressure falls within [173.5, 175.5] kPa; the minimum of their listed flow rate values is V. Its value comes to 1.847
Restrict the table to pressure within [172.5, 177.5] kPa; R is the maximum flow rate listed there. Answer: 1.876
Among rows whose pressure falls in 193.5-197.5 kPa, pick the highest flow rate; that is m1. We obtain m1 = 1.906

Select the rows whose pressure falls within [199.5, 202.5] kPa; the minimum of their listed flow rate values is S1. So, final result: 1.823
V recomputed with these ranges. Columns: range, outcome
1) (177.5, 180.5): 1.82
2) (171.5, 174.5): 1.869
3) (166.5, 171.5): 1.858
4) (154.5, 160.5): 1.871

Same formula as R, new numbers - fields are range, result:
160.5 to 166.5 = 1.982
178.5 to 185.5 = 1.866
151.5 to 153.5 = 2.06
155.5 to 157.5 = 1.974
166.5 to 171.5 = 1.967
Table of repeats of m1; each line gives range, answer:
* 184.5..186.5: 1.787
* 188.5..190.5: 1.834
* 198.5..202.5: 1.87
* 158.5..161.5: 2.011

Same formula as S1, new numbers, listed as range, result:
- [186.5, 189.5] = 1.724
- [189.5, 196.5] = 1.781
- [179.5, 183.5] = 1.774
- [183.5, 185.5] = 1.738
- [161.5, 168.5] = 1.944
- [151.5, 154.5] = 1.933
